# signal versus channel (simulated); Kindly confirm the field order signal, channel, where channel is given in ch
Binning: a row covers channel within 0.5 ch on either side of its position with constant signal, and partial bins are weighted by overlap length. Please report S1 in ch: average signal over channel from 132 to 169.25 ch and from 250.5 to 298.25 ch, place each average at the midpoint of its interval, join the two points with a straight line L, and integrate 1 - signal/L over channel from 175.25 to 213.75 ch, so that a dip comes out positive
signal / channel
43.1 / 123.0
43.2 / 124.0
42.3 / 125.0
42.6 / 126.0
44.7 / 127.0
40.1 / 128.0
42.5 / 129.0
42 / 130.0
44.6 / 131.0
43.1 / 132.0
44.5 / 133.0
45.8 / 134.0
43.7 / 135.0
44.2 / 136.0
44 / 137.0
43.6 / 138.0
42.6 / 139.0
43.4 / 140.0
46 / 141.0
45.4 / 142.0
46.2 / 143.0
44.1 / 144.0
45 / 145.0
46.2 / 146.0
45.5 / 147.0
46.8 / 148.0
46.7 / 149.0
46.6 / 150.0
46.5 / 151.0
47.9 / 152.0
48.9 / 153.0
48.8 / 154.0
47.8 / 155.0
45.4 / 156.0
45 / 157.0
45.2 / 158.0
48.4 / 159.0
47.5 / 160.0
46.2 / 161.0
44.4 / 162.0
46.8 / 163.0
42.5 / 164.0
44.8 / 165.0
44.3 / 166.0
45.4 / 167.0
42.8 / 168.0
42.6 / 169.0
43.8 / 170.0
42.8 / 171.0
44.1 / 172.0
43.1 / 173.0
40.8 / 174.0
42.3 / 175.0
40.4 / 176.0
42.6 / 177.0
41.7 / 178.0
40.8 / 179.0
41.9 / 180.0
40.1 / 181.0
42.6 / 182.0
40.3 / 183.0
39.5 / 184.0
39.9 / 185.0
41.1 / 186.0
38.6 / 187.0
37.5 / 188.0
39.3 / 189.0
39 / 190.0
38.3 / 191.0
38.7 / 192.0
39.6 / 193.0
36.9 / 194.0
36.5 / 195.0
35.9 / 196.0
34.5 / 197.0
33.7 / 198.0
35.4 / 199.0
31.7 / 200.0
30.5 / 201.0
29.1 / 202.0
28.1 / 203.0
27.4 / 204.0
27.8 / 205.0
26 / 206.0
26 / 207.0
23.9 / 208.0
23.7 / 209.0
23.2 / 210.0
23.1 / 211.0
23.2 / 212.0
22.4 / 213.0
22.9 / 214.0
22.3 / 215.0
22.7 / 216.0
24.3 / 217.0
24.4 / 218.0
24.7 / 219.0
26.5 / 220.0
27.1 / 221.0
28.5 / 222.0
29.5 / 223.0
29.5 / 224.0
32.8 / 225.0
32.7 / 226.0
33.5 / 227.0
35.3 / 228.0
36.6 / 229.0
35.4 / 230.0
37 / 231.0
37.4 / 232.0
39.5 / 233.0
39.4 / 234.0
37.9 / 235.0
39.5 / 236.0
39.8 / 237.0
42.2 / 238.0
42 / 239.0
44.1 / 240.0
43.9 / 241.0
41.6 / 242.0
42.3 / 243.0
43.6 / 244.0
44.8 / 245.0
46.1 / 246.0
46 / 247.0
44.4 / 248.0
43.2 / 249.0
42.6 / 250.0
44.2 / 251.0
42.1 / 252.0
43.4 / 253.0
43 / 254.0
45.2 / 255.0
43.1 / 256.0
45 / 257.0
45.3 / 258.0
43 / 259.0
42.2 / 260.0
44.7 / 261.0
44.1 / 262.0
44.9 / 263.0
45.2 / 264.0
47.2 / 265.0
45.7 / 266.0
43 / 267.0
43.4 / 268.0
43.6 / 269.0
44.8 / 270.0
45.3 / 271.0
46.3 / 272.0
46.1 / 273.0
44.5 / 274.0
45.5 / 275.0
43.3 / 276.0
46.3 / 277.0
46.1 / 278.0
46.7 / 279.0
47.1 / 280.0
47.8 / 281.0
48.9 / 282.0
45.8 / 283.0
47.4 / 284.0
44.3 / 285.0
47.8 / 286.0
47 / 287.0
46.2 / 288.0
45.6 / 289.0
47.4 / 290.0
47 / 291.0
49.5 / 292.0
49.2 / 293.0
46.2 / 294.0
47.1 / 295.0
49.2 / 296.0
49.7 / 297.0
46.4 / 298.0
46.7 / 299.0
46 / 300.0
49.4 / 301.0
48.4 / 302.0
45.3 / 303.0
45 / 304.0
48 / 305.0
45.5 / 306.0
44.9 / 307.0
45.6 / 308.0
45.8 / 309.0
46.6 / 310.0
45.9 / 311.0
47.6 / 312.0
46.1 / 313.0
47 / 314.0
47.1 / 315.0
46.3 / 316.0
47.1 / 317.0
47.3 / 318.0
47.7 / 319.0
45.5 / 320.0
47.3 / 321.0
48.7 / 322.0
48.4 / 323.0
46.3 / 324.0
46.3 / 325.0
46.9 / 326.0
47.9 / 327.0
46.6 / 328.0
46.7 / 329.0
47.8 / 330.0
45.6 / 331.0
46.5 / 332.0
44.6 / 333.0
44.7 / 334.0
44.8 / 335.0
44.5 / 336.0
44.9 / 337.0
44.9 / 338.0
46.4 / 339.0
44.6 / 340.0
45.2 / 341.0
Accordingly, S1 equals 9.6 ch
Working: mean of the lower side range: 45.4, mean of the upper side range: 45.7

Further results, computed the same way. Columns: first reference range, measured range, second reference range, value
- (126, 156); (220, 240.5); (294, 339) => 4.5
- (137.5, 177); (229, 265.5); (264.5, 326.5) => 2.7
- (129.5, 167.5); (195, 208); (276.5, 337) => 4.4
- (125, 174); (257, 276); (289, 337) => 0.6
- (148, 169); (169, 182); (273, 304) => 1.1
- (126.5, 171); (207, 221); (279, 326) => 6.7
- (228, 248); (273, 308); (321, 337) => -2.1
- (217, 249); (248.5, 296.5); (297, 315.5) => -3.8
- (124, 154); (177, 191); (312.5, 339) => 1.5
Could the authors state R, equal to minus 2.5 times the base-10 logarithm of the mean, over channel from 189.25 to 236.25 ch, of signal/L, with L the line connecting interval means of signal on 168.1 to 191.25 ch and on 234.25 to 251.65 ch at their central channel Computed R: 0.33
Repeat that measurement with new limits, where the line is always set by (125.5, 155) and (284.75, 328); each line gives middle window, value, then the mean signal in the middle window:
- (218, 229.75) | 0.45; 30.4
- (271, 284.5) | 0.01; 46.3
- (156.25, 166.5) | -0.01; 45.5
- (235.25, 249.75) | 0.08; 43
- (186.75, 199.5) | 0.22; 37.2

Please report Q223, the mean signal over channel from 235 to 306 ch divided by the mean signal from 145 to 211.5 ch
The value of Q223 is 1.1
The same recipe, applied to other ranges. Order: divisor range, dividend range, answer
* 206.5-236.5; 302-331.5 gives 1.58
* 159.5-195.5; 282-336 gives 1.12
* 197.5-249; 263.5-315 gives 1.41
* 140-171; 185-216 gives 0.68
